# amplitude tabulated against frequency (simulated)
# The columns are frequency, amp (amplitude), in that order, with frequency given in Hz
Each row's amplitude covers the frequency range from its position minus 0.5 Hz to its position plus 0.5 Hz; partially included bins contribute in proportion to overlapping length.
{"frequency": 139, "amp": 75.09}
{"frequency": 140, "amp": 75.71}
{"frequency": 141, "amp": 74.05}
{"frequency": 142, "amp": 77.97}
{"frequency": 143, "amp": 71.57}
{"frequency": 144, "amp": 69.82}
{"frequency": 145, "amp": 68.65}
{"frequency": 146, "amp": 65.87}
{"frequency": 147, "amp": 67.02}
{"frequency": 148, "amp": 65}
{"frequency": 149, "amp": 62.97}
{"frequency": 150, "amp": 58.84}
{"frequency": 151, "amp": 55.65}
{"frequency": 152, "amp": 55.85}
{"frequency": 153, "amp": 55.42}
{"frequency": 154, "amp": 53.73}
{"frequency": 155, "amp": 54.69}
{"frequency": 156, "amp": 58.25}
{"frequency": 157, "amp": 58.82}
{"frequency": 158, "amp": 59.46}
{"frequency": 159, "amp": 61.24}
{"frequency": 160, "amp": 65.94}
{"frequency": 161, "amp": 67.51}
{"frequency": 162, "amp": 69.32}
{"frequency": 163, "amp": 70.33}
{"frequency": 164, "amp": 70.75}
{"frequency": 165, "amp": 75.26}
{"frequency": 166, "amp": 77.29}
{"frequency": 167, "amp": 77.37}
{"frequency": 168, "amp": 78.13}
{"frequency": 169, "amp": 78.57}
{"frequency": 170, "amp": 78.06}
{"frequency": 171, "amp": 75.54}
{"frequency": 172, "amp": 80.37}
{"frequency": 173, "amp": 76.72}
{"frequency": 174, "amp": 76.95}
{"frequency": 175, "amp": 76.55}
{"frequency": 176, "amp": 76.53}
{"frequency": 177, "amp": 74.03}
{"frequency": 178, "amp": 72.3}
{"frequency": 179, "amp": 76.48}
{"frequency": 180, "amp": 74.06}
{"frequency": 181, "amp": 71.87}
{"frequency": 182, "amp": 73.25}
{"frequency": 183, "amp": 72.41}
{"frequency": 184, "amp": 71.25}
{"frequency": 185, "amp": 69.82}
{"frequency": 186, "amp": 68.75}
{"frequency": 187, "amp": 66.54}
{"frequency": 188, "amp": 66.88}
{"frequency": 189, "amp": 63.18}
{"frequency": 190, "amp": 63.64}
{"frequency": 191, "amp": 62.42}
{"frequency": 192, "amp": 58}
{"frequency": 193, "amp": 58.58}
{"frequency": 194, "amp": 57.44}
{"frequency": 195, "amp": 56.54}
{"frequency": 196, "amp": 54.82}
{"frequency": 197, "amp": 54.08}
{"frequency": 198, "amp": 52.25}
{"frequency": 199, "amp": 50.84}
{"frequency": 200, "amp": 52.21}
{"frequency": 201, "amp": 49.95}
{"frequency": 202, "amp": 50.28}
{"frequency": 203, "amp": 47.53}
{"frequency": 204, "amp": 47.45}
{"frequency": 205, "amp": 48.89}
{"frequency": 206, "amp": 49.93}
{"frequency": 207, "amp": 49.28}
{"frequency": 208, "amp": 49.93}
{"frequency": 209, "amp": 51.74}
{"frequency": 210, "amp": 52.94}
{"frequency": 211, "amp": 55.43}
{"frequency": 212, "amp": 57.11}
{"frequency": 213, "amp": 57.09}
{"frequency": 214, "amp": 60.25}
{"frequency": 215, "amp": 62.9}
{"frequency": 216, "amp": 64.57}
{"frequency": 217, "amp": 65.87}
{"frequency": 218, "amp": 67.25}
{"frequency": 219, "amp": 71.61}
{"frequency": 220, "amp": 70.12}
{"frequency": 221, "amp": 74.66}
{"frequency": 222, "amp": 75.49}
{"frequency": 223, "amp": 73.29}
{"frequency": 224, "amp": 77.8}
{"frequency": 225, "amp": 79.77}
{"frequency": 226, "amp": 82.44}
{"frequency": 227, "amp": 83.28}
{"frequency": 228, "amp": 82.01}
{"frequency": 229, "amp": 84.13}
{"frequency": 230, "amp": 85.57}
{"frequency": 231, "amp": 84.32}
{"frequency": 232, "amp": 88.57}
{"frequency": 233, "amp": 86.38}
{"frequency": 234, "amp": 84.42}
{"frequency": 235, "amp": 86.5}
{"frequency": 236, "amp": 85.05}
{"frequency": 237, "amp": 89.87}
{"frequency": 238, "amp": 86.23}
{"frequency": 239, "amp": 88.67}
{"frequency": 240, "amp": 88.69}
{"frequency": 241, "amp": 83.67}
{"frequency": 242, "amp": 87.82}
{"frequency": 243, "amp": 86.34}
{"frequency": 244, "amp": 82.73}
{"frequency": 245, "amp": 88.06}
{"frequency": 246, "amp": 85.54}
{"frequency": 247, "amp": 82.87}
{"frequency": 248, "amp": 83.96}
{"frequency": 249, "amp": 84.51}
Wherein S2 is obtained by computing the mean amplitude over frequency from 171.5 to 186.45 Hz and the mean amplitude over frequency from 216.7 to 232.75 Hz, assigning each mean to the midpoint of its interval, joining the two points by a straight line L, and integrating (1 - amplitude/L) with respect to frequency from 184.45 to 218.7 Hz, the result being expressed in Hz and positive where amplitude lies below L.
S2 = 8.46 Hz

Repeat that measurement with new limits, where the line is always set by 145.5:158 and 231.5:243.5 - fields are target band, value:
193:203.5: 3.0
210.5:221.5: 2.2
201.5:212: 3.6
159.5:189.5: -3.0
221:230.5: 0.3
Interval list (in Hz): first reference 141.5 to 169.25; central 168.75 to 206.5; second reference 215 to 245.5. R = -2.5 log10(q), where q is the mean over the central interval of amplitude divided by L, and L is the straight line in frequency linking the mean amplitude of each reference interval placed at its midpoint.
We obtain 0.12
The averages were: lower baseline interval 66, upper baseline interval 80.9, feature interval 64.5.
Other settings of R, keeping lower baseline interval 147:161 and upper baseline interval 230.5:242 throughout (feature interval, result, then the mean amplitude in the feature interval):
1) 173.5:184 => -0.10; 74.3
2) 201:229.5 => 0.25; 63.8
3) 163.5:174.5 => -0.19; 76.8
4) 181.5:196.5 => 0.11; 64.2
